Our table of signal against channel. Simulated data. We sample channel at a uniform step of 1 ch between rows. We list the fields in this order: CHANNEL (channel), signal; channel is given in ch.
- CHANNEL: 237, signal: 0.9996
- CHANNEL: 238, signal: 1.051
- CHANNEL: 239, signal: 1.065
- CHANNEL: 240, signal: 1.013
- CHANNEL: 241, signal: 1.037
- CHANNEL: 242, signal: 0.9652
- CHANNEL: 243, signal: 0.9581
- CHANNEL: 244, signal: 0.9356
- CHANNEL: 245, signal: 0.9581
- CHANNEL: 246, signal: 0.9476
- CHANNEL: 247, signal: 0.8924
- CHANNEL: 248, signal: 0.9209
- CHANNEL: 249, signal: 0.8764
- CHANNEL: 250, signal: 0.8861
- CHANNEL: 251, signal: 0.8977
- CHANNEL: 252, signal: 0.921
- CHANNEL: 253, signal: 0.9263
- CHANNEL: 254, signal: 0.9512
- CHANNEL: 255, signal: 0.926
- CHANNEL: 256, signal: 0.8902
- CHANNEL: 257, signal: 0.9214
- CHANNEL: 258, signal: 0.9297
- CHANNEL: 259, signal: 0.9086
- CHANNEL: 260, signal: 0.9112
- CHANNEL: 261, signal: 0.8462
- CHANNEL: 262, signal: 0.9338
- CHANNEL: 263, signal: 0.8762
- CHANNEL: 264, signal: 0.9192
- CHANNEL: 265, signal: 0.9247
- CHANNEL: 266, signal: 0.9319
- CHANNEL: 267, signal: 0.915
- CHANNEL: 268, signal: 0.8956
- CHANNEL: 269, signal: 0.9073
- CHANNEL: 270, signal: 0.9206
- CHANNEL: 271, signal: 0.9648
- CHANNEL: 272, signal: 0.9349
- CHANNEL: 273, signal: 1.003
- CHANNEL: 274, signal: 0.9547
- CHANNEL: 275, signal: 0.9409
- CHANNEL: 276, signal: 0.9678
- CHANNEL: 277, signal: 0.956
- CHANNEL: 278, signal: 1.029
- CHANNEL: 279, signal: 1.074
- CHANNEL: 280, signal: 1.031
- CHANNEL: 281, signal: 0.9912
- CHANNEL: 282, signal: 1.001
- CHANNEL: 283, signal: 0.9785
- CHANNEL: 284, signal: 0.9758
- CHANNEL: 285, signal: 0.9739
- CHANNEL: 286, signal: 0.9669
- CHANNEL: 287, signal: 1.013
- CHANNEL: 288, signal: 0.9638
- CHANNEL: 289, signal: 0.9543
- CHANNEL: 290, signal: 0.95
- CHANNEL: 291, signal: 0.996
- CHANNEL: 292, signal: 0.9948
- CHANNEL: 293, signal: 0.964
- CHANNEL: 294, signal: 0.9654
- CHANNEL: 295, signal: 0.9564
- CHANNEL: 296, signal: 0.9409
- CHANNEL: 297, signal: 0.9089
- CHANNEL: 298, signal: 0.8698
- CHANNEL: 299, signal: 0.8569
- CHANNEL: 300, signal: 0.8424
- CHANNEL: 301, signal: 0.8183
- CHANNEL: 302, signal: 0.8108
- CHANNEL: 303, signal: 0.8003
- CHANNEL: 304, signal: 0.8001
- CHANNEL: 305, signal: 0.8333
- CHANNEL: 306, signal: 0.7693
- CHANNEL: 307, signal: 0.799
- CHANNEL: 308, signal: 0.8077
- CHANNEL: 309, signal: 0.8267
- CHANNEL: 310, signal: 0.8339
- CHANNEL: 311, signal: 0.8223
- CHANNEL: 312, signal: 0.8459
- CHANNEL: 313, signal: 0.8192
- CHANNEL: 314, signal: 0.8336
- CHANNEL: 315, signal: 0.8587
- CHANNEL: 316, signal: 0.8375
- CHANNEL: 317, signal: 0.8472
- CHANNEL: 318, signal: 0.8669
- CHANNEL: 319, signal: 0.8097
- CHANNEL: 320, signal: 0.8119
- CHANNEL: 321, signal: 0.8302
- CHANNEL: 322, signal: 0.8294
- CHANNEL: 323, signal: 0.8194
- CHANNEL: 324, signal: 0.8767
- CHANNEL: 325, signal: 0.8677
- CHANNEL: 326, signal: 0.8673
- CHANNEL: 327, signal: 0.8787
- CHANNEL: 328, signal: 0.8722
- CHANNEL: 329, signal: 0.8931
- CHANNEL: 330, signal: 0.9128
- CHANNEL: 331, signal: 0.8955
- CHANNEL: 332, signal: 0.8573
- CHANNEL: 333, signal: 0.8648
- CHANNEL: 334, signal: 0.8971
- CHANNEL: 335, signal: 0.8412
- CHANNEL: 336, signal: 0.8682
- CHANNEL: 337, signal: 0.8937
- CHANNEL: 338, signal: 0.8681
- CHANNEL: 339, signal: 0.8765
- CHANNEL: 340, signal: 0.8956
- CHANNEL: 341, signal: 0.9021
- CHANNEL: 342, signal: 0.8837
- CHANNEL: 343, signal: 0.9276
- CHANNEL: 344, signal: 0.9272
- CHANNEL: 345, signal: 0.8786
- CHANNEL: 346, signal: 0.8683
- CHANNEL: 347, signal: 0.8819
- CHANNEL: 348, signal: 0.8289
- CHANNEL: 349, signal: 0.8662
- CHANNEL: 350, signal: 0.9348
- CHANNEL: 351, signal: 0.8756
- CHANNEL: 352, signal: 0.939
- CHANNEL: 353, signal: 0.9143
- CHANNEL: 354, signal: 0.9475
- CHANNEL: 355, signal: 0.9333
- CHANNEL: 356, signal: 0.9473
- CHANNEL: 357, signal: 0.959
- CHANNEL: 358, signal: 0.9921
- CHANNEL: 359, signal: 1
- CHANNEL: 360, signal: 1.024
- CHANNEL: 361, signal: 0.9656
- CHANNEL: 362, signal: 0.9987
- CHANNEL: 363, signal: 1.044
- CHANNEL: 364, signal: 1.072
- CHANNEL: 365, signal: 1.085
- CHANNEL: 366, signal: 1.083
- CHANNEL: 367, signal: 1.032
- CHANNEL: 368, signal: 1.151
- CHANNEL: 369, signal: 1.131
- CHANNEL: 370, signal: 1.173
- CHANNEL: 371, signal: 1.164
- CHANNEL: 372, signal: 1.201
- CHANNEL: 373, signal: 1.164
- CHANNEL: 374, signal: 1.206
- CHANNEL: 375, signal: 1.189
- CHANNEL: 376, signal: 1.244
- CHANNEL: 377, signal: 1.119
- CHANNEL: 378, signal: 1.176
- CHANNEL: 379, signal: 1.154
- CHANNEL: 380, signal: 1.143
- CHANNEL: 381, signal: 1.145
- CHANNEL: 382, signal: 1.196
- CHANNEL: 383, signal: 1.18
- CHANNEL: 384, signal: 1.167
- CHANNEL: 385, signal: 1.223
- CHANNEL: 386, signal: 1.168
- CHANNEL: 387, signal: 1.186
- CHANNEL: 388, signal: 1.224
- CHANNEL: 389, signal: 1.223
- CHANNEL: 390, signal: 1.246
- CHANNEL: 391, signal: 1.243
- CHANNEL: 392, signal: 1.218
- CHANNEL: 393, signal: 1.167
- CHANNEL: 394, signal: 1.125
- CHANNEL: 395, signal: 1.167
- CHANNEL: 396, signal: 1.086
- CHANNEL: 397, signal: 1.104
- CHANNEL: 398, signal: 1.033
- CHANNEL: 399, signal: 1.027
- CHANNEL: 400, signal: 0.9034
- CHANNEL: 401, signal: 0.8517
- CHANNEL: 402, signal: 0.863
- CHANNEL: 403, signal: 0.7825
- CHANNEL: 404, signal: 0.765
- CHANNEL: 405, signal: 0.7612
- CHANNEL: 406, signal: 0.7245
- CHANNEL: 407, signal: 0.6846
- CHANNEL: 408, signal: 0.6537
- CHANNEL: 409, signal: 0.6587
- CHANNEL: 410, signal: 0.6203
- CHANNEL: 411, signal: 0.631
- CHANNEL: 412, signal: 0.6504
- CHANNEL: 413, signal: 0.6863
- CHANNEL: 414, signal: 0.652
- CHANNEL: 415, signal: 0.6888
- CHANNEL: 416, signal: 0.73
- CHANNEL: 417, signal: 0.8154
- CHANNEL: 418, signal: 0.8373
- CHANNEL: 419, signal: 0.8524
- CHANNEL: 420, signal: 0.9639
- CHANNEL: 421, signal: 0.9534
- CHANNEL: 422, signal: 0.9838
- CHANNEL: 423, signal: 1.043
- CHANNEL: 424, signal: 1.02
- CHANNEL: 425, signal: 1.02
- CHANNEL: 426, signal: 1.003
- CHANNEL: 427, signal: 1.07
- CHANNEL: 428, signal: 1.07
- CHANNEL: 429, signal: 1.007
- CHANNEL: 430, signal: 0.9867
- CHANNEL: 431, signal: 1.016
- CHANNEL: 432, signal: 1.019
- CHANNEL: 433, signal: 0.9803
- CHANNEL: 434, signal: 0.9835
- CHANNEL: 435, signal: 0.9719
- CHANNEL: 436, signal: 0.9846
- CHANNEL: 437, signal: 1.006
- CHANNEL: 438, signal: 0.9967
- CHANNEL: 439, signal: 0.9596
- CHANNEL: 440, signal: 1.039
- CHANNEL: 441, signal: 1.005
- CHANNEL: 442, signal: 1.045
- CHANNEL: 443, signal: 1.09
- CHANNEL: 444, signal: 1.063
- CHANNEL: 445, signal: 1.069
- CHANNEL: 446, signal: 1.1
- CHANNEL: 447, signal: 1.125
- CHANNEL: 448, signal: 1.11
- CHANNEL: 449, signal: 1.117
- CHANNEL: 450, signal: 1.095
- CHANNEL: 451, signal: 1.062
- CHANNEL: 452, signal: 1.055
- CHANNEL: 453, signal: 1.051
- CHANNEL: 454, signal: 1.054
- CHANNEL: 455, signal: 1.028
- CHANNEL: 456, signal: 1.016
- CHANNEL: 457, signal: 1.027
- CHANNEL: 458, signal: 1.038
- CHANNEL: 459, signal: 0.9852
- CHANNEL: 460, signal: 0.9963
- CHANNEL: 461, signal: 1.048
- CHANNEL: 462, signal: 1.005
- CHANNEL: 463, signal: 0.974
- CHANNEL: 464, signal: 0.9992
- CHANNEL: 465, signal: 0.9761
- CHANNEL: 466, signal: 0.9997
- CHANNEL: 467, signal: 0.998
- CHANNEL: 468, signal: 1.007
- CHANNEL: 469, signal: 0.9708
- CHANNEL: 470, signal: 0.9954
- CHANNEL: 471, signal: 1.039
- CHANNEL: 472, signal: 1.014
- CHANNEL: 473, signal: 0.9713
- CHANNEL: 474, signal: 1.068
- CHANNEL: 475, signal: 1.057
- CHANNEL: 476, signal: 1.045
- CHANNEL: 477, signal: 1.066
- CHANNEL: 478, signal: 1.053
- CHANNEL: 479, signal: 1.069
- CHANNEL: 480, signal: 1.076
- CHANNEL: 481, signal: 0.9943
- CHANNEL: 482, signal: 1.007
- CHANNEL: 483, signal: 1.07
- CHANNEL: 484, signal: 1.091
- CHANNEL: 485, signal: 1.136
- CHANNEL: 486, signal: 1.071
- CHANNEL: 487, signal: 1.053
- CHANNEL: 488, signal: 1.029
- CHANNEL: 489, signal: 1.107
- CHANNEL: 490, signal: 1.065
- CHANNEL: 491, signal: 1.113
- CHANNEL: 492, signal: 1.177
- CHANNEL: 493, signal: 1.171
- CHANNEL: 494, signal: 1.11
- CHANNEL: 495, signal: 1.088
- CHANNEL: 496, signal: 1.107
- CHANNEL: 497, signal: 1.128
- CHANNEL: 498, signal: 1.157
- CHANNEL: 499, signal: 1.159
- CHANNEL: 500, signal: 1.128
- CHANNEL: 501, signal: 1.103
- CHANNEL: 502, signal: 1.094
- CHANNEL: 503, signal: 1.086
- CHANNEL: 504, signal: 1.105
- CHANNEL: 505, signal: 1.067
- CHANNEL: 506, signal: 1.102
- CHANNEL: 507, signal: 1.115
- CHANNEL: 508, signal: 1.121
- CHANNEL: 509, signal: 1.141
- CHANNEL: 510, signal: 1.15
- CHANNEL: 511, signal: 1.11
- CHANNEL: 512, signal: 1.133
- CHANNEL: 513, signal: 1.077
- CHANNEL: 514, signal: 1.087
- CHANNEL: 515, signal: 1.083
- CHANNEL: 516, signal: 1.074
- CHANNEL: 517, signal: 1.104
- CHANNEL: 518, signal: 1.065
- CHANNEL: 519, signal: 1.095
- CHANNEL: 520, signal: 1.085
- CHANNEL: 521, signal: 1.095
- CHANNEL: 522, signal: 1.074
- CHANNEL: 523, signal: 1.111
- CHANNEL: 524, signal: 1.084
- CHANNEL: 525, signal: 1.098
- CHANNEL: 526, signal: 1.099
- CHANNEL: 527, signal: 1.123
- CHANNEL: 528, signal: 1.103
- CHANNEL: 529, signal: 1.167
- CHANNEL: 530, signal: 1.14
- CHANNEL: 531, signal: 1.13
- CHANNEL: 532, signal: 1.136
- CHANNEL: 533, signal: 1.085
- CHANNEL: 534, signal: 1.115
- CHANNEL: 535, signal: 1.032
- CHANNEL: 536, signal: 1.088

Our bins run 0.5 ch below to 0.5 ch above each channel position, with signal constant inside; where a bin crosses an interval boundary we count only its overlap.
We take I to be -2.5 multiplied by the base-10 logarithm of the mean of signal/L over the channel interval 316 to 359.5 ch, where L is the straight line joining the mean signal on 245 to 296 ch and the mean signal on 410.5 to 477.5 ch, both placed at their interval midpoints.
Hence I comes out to 0.09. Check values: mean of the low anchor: 0.946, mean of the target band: 0.887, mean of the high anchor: 0.985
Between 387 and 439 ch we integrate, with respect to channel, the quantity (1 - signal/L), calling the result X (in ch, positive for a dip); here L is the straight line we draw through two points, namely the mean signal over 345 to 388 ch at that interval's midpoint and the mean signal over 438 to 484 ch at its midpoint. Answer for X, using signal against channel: 5.5 ch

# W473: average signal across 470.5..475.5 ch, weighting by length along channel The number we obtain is 1.03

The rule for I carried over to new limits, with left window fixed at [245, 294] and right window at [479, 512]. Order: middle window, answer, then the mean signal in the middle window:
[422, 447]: 0.04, 1.02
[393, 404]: 0.05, 0.992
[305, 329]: 0.17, 0.837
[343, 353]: 0.12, 0.892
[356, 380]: -0.09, 1.1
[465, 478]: 0.07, 1.02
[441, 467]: 0.03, 1.04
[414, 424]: 0.20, 0.87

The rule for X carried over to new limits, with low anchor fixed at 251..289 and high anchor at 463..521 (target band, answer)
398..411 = 3.1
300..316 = 2.5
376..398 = -3.4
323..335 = 1.3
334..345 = 1.1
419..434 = 0.5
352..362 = 0.3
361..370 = -0.6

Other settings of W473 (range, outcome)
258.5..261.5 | 0.889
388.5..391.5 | 1.24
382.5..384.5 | 1.17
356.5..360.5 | 0.994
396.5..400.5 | 1.02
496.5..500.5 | 1.14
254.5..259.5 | 0.915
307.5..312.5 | 0.827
